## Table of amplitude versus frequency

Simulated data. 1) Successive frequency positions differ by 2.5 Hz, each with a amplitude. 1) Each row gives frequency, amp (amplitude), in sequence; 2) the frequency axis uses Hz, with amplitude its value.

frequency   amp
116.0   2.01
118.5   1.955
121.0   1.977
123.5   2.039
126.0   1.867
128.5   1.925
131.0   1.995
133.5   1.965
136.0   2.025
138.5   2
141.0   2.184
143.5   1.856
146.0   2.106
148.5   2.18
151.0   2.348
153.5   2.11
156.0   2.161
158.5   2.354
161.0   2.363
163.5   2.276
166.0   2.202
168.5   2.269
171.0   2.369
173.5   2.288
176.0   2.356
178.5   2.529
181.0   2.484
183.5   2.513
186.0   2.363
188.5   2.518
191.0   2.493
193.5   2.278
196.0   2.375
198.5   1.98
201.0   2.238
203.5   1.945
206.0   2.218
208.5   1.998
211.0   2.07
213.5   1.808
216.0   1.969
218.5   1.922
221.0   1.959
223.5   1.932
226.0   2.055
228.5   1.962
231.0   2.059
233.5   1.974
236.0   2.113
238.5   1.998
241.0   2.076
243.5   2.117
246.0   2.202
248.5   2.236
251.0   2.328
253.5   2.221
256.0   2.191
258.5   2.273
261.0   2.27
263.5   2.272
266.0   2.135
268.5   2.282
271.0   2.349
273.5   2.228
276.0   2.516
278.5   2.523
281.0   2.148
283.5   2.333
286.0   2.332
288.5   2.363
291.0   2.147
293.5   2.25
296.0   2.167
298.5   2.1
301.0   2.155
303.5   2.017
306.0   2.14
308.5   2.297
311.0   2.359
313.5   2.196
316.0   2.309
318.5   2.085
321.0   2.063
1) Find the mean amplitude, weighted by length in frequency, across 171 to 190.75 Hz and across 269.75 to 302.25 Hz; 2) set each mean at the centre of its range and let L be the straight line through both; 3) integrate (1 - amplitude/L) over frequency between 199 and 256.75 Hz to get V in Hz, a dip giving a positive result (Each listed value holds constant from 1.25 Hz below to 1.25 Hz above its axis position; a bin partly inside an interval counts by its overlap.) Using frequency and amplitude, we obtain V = 7.2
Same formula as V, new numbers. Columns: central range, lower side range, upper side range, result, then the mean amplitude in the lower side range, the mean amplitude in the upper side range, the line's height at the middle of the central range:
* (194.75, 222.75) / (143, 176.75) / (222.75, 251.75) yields 1.3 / 2.24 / 2.09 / 2.14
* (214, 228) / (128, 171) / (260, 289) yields 1.8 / 2.15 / 2.31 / 2.24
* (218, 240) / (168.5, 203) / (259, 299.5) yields 3.0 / 2.36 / 2.28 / 2.32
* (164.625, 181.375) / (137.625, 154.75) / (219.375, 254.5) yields -1.9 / 2.11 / 2.09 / 2.11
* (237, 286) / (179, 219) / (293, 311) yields -1.4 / 2.21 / 2.17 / 2.19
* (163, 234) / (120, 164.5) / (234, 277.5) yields -1.0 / 2.1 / 2.22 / 2.16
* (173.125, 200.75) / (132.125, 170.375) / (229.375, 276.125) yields -2.6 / 2.16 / 2.19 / 2.17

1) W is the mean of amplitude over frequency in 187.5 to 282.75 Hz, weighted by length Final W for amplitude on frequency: 2.16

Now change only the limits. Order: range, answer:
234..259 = 2.17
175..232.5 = 2.17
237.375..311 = 2.23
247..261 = 2.25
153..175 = 2.27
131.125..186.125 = 2.23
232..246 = 2.07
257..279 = 2.31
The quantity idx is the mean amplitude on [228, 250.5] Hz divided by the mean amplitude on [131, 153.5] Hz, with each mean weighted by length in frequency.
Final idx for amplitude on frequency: 1.01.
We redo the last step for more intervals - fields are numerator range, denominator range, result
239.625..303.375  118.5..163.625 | 1.07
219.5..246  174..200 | 0.85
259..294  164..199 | 0.97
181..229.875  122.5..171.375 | 1.01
